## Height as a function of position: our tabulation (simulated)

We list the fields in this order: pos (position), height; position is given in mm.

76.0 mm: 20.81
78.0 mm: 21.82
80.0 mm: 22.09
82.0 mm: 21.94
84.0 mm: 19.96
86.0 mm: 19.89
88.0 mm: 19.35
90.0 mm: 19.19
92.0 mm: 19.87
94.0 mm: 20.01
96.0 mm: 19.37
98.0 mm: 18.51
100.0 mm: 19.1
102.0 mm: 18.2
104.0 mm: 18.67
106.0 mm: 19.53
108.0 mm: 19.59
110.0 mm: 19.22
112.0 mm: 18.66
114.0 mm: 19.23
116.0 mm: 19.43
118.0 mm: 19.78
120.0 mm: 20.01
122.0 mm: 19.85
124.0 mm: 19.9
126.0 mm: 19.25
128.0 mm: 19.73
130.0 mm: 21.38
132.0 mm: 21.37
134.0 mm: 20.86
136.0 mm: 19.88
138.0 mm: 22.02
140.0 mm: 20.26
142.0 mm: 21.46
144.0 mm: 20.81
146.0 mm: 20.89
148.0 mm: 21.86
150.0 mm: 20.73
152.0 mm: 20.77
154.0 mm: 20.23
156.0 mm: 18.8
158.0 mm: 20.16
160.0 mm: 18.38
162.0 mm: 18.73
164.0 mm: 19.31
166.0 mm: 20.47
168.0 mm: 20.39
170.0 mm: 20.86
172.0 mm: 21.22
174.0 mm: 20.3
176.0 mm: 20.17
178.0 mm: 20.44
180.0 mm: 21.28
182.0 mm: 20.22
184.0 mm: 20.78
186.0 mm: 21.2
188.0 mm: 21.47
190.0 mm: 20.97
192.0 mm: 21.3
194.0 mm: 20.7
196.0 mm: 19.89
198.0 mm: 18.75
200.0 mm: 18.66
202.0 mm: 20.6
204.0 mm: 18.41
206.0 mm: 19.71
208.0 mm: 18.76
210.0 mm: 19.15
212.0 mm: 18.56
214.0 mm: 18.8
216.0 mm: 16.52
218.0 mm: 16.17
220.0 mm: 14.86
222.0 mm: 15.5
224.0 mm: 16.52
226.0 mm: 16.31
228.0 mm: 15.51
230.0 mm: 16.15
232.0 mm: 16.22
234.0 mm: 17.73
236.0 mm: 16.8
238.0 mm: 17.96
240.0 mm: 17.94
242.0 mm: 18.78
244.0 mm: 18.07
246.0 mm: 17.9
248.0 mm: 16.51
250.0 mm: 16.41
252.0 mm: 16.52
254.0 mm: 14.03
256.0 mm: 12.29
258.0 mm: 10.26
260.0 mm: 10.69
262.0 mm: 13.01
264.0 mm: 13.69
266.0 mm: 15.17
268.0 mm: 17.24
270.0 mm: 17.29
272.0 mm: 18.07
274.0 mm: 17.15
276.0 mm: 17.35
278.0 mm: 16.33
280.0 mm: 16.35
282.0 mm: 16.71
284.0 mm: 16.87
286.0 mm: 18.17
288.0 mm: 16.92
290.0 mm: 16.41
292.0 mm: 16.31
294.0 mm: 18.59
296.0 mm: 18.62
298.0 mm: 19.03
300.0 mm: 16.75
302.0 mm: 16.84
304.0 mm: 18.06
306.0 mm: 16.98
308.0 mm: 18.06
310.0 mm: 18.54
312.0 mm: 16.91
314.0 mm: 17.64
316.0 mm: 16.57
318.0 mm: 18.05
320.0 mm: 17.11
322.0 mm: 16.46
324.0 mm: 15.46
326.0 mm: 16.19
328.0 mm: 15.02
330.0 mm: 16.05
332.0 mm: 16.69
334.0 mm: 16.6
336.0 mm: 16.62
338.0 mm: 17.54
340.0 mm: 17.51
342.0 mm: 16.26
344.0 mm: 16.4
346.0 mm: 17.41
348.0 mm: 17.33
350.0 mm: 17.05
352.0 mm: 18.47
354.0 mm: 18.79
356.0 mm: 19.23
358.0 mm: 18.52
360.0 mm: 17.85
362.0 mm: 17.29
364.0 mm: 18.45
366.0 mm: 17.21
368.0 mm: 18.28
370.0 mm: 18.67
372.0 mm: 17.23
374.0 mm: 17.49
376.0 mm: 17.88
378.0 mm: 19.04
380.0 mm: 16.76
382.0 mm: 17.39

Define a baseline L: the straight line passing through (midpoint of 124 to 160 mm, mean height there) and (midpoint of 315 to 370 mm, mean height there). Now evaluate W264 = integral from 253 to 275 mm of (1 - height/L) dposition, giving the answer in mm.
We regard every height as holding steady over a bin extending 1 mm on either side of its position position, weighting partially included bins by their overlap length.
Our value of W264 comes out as 4.83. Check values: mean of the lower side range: 20.5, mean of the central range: 14.4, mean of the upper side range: 17.2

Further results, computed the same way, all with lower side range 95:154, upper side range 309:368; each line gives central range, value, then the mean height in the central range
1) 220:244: 2.31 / 16.8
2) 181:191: -0.89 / 20.9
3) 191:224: 0.84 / 18.5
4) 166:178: -0.72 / 20.6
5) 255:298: 4.93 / 16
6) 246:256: 1.45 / 15.7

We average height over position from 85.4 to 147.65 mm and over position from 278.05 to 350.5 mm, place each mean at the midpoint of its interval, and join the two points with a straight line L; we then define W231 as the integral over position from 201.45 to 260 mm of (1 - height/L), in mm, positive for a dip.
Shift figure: 4.9 mm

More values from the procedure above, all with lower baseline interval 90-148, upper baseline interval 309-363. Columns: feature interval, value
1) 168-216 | -2.6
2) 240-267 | 4.8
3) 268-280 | 0.5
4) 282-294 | 0.5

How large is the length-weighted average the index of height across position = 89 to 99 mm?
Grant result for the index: 19.4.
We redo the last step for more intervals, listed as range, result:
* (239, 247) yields 18.2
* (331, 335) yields 16.6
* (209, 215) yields 18.8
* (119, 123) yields 19.9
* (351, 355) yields 18.6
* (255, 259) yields 11.3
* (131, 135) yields 21.1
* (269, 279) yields 17.2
